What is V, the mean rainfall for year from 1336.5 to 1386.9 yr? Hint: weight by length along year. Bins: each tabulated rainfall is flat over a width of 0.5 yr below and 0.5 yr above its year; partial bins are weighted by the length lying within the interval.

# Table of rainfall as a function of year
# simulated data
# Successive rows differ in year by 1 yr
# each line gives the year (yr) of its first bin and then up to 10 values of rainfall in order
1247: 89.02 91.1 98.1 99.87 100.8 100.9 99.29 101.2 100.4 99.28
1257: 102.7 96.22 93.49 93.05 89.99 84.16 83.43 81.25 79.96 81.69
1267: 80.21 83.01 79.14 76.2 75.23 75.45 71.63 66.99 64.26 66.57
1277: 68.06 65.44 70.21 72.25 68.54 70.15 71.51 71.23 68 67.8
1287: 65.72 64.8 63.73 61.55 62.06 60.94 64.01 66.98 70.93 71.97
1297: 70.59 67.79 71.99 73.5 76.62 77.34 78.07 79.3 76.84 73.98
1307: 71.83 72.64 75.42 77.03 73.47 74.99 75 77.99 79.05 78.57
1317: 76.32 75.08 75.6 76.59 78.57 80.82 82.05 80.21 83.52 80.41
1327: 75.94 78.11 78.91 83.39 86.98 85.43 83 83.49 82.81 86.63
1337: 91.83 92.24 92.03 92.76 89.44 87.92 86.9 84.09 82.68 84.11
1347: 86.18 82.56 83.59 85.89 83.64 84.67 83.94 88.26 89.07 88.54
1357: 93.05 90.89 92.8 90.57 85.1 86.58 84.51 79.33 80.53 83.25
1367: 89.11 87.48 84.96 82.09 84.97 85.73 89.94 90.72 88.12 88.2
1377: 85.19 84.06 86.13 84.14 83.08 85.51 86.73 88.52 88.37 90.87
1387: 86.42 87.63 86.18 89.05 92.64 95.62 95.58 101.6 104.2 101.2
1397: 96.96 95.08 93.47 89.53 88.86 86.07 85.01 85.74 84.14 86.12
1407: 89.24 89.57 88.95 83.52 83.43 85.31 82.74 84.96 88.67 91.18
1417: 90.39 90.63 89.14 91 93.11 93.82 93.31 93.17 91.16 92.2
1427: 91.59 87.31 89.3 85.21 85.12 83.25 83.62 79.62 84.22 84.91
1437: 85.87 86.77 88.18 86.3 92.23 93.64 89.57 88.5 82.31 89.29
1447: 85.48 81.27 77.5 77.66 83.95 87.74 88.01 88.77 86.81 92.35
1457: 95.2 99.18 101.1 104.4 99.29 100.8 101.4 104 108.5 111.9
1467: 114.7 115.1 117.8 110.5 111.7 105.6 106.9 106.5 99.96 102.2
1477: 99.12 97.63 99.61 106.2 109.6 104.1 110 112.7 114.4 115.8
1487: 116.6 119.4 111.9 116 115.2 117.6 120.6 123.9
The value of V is 86.8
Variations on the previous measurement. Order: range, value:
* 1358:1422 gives 88.5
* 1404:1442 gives 87.9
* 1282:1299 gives 67.1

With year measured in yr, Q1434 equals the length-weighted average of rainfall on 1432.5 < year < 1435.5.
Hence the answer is 82.5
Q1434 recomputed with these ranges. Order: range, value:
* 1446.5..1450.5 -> 80.5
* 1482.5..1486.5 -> 113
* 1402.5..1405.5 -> 85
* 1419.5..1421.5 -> 92.1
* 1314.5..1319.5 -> 76.9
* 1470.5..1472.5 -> 109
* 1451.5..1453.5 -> 87.9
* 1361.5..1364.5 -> 83.5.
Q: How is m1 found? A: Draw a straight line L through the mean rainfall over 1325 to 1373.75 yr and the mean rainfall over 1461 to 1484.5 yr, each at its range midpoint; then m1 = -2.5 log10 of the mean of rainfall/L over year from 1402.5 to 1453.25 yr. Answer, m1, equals 0.138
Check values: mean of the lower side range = 85.8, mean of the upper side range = 107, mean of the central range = 87.2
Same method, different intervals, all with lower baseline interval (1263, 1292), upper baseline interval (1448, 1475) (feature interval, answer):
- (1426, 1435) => 0.11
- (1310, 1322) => 0.01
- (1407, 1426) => 0.04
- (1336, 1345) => -0.10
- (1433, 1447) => 0.11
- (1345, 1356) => -0.04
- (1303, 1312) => 0.01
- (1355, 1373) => -0.03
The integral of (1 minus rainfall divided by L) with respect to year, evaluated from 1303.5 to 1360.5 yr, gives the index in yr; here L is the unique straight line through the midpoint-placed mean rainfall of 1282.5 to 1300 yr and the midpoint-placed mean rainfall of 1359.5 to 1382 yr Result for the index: -4.3 yr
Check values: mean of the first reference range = 67.3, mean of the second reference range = 85.6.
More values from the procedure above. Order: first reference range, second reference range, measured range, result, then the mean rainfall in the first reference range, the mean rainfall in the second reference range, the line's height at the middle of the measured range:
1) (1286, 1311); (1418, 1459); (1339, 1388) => -4.9 yr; 70.7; 88.1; 78.8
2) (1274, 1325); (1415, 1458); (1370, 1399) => -2.8 yr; 72.1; 88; 82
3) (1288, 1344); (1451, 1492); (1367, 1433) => 2.4 yr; 77.6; 105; 92.5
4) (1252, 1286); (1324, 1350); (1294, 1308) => 1.5 yr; 80.4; 84.9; 82.5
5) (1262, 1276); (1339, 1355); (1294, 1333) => 2.5 yr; 76.7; 86.1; 82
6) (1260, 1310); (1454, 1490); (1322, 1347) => -1.0 yr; 72.7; 106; 81.5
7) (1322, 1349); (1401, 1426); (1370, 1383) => 0.1 yr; 84.7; 88.4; 86.6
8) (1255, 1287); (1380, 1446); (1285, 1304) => 2.6 yr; 78.1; 89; 79.9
